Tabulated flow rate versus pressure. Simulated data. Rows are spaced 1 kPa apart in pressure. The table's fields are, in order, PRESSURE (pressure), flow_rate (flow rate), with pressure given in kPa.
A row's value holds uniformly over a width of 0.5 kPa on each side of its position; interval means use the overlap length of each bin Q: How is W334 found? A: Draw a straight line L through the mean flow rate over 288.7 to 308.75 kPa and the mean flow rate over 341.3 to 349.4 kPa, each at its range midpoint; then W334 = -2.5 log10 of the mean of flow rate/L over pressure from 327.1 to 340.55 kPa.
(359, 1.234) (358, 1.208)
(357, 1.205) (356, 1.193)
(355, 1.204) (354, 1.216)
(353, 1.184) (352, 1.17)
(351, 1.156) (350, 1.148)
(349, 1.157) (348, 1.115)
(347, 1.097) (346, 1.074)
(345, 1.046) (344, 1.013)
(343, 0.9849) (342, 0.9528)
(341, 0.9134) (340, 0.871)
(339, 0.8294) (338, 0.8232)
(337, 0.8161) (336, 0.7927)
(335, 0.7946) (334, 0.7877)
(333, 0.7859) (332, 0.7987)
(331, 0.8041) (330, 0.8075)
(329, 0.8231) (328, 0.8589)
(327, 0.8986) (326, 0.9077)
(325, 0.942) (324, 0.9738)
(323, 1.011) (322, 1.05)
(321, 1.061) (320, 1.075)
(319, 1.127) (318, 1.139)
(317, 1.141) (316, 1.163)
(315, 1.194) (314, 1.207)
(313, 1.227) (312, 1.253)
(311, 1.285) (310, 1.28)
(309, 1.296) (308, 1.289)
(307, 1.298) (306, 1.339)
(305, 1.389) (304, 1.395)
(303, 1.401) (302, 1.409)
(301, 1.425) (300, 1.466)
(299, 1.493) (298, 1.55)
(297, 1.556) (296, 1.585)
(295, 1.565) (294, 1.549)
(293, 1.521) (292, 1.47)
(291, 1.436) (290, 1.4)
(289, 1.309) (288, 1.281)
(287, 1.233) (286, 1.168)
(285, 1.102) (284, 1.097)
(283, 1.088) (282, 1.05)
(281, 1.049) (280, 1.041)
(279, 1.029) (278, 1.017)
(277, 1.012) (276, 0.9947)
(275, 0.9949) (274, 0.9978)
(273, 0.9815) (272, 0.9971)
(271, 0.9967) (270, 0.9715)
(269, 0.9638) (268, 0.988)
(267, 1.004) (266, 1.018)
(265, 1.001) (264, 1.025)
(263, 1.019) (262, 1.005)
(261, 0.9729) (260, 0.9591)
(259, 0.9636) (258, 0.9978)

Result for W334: 0.37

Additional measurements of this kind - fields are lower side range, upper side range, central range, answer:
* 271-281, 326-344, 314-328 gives -0.182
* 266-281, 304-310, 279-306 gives -0.131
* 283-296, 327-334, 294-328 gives -0.168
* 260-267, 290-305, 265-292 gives 0.117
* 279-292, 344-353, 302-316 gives -0.115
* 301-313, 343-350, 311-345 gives 0.232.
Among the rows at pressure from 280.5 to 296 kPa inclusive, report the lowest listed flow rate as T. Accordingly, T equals 1.049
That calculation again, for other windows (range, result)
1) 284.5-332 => 0.7987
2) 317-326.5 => 0.9077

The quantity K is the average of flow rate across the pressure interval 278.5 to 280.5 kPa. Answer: 1.03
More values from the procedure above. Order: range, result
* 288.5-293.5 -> 1.43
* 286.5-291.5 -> 1.33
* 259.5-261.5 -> 0.966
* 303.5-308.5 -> 1.34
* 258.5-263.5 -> 0.984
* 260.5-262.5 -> 0.989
